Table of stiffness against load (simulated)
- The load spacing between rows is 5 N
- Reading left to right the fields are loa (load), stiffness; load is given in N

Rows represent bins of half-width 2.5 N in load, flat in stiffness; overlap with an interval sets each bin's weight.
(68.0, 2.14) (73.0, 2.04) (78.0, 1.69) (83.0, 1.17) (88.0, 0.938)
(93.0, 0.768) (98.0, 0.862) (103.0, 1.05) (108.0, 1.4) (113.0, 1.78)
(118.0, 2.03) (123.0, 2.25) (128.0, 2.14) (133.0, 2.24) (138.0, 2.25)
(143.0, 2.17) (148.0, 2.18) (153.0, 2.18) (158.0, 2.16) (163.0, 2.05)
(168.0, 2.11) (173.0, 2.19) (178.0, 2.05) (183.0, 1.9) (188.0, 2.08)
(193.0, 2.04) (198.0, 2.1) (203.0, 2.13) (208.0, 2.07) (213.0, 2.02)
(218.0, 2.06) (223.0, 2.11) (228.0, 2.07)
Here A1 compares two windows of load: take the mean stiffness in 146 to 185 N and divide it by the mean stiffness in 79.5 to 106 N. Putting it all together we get 2.12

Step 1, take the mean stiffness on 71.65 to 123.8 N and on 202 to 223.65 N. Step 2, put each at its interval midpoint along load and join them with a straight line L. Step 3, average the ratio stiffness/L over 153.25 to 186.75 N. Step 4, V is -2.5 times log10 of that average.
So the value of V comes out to -0.14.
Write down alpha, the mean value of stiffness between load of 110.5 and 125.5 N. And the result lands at 2.02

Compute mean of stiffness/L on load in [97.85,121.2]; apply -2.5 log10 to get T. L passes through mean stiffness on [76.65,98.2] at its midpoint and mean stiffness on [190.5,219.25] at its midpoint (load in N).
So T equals -0.18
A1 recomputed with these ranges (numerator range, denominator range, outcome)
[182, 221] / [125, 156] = 0.94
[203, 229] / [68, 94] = 1.45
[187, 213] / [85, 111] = 2.03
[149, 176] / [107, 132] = 1.09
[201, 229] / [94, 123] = 1.42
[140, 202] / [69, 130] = 1.38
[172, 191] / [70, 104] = 1.65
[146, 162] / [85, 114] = 1.96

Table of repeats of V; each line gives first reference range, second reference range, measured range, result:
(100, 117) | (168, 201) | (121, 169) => -0.24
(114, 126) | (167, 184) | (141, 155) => -0.05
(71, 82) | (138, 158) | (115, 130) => -0.05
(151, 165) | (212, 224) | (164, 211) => 0.01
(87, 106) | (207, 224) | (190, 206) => -0.11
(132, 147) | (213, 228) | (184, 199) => 0.04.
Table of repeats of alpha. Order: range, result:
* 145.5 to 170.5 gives 2.14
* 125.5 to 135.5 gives 2.19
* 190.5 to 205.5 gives 2.09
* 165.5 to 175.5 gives 2.15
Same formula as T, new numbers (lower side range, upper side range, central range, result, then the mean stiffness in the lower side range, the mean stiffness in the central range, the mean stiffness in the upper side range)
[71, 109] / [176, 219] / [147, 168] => -0.223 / 1.22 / 2.14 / 2.05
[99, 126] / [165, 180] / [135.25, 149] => -0.168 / 1.66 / 2.2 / 2.12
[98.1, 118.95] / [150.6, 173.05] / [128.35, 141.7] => -0.236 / 1.45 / 2.22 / 2.13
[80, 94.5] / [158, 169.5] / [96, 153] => -0.205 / 0.997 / 1.87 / 2.09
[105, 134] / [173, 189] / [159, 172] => -0.049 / 1.94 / 2.1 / 2.03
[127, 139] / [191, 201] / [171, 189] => 0.032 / 2.21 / 2.05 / 2.07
